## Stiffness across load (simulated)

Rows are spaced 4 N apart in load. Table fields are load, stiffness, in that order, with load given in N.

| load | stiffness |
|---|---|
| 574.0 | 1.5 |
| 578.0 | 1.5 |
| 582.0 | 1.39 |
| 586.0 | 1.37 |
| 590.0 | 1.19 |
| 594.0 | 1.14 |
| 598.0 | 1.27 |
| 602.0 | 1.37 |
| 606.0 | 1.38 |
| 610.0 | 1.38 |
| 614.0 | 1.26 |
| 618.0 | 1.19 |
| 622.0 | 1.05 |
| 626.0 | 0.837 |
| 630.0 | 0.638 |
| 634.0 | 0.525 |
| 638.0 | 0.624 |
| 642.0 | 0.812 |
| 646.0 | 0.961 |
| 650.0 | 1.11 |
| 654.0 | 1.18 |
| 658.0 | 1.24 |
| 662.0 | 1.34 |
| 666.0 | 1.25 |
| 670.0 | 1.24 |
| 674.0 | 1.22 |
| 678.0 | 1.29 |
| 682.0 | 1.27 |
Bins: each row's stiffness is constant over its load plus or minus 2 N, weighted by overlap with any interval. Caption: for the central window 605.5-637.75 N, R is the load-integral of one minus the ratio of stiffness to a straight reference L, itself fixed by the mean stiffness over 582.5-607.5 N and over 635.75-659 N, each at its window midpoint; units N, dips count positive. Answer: 4.22 N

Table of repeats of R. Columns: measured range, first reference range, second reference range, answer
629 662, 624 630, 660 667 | 4.4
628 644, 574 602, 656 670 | 7.9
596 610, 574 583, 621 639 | -3.1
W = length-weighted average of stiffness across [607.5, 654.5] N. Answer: 0.961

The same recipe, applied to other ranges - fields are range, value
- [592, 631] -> 1.16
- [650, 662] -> 1.22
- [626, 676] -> 1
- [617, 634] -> 0.866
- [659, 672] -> 1.27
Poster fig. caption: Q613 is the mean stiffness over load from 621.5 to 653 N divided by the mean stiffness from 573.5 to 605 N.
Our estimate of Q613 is 0.6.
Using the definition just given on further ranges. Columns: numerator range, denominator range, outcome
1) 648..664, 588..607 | 0.96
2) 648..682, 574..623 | 0.95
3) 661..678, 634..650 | 1.57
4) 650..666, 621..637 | 1.68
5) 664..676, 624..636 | 1.85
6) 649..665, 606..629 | 1.07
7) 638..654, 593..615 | 0.72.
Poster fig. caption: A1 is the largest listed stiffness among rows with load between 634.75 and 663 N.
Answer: 1.34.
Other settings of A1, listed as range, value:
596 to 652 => 1.38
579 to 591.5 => 1.39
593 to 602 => 1.37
